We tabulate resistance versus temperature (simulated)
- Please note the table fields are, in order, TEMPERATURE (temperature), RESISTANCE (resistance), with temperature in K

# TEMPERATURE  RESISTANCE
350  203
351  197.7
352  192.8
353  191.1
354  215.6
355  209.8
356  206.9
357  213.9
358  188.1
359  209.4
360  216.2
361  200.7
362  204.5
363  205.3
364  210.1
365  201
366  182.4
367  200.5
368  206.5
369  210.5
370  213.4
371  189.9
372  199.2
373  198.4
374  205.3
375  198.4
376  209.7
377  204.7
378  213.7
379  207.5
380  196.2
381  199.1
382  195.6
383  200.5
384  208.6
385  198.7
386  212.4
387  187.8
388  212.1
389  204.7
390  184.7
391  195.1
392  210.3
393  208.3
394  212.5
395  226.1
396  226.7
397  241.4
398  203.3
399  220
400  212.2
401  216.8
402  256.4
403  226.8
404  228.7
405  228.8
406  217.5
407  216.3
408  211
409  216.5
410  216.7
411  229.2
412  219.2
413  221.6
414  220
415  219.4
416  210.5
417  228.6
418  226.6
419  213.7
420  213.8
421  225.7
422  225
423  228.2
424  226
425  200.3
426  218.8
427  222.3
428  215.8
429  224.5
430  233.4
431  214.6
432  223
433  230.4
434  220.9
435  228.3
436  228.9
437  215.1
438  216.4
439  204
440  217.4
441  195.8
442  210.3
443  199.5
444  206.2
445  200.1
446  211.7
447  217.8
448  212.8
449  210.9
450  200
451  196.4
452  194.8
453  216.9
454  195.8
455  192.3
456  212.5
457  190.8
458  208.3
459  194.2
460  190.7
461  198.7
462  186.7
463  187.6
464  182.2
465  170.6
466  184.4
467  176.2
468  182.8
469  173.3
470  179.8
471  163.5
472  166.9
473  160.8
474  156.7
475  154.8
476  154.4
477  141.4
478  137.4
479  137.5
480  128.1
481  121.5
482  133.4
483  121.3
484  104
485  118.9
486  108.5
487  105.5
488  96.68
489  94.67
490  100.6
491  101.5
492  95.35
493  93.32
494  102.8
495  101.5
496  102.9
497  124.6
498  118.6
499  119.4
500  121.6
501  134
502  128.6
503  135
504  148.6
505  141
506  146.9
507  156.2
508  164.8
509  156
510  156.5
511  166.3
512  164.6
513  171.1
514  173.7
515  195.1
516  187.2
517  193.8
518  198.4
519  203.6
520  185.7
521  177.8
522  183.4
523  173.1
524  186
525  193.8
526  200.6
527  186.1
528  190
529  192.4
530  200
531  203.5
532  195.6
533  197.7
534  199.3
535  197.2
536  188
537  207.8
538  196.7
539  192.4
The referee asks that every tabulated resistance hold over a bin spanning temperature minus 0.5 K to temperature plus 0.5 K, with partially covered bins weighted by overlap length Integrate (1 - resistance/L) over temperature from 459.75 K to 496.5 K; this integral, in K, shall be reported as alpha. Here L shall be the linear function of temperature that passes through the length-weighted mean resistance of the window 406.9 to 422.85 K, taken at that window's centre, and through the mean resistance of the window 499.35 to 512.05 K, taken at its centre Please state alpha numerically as 6.4 K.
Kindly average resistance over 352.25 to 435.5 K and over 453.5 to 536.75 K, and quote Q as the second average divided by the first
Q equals 0.75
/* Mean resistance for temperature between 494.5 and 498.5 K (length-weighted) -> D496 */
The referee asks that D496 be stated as 112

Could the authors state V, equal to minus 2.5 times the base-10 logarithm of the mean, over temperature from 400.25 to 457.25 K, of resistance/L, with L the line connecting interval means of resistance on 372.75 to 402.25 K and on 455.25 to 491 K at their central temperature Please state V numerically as -0.19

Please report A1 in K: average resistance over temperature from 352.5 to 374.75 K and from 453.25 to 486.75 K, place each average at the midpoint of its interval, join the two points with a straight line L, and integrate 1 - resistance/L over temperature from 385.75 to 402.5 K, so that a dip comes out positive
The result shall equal -1.9 K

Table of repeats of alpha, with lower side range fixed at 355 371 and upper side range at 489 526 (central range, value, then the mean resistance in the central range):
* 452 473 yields -2.54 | 187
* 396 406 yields -1.87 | 226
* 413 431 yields -3.80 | 221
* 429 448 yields -4.25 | 215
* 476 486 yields 2.04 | 127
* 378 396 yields -0.85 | 204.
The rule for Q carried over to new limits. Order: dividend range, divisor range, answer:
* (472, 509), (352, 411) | 0.61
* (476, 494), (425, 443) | 0.53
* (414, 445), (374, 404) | 1.04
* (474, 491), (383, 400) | 0.59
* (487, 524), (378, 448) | 0.67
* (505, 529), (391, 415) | 0.81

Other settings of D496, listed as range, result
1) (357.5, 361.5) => 204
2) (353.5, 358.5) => 207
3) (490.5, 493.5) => 96.7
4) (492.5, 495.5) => 99.2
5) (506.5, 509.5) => 159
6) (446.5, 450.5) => 210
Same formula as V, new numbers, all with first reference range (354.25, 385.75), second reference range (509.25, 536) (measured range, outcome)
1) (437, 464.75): -0.038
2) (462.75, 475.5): 0.125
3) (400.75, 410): -0.125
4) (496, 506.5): 0.405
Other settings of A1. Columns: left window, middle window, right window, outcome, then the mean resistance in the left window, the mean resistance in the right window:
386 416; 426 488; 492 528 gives 0.8 K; 217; 157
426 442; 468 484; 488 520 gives 2.3 K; 219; 142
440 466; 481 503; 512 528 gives 9.2 K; 199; 187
